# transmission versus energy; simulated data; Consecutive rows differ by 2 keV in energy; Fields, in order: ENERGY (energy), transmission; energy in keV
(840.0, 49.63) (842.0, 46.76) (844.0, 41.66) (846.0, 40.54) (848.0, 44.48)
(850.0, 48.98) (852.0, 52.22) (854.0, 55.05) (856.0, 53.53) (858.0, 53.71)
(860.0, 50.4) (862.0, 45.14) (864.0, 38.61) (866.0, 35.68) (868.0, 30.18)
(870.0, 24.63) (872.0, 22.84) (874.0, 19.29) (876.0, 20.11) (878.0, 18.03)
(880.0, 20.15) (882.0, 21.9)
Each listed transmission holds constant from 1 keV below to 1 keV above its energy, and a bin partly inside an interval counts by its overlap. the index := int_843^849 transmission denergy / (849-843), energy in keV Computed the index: 42.2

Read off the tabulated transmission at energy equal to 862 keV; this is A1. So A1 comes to 45.14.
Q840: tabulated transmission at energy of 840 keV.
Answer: 49.63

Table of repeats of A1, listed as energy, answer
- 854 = 55.05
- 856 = 53.53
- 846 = 40.54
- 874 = 19.29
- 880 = 20.15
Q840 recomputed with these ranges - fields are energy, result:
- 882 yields 21.9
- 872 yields 22.84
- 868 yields 30.18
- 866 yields 35.68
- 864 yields 38.61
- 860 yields 50.4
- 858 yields 53.71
